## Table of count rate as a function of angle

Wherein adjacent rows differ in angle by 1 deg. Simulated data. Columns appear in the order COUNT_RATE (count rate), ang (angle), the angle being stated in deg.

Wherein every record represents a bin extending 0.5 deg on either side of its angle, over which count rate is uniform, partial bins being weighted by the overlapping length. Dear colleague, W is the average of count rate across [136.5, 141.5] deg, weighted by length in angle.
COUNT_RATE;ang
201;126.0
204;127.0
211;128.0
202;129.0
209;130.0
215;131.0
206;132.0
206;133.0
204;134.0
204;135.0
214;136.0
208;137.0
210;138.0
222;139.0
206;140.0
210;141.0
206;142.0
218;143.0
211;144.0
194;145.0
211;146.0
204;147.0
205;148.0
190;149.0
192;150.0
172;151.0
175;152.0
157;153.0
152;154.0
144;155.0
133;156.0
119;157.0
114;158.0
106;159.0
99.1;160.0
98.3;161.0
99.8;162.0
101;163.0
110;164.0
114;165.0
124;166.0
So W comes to 211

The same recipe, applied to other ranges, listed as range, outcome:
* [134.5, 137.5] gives 209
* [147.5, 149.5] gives 198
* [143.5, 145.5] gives 202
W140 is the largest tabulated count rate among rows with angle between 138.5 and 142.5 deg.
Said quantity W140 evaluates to 222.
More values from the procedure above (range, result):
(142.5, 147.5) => 218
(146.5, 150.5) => 205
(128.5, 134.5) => 215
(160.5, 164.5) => 110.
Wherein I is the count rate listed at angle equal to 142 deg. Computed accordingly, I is 206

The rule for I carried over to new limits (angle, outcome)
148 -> 205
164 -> 110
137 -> 208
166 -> 124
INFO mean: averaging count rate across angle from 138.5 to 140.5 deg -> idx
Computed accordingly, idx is 214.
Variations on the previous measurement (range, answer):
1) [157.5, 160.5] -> 106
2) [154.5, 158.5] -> 128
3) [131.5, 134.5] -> 205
